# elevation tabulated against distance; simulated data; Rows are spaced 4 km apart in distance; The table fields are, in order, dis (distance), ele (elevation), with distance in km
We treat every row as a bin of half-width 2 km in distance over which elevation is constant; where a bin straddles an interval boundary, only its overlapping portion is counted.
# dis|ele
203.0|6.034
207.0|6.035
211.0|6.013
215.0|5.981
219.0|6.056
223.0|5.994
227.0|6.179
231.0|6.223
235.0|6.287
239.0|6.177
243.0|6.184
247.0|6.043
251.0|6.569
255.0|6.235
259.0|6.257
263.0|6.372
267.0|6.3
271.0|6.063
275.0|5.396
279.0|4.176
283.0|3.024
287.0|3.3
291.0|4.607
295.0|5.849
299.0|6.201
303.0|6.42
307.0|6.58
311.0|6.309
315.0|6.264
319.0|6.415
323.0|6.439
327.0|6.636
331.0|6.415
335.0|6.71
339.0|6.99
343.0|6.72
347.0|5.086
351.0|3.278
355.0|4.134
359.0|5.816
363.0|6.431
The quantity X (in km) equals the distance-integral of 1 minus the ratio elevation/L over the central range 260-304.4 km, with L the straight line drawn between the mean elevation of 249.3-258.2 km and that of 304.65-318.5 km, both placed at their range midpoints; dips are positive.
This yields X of 7.86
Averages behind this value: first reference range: 6.38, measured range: 5.25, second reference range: 6.39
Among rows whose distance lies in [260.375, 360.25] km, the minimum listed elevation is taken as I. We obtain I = 3.024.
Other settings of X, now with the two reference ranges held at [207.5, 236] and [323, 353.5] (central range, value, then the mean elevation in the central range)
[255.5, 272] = -0.6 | 6.26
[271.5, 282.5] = 2.4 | 4.72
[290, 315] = -0.2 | 6.07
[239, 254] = -0.4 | 6.25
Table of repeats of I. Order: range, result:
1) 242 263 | 6.043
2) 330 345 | 6.415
